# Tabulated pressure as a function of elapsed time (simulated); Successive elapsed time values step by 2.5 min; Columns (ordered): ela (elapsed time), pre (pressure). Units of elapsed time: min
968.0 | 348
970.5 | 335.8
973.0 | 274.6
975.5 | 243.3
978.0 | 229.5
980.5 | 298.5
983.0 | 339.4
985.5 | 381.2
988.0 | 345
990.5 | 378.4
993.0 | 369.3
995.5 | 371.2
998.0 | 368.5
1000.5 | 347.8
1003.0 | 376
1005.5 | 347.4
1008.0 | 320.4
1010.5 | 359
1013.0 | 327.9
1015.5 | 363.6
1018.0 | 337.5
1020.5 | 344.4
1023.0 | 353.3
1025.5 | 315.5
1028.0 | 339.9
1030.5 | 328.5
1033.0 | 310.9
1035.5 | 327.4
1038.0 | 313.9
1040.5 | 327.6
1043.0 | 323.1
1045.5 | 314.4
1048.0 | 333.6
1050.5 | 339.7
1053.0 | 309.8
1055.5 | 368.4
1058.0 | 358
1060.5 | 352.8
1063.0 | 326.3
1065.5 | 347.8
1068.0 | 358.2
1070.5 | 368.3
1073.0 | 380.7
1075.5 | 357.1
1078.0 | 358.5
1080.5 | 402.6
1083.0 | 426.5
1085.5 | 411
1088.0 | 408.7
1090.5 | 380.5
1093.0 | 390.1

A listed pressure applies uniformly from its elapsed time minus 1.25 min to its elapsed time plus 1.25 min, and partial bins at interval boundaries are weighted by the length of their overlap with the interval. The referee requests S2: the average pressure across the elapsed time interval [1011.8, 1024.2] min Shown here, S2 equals 345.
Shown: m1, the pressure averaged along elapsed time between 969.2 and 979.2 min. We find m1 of 271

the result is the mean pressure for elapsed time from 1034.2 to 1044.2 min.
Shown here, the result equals 323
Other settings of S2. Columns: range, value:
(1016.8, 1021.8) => 341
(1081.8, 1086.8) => 419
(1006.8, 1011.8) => 340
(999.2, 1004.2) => 362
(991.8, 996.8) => 370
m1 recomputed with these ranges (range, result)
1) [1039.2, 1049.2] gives 325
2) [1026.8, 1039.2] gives 324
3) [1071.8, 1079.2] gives 365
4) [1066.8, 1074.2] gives 369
